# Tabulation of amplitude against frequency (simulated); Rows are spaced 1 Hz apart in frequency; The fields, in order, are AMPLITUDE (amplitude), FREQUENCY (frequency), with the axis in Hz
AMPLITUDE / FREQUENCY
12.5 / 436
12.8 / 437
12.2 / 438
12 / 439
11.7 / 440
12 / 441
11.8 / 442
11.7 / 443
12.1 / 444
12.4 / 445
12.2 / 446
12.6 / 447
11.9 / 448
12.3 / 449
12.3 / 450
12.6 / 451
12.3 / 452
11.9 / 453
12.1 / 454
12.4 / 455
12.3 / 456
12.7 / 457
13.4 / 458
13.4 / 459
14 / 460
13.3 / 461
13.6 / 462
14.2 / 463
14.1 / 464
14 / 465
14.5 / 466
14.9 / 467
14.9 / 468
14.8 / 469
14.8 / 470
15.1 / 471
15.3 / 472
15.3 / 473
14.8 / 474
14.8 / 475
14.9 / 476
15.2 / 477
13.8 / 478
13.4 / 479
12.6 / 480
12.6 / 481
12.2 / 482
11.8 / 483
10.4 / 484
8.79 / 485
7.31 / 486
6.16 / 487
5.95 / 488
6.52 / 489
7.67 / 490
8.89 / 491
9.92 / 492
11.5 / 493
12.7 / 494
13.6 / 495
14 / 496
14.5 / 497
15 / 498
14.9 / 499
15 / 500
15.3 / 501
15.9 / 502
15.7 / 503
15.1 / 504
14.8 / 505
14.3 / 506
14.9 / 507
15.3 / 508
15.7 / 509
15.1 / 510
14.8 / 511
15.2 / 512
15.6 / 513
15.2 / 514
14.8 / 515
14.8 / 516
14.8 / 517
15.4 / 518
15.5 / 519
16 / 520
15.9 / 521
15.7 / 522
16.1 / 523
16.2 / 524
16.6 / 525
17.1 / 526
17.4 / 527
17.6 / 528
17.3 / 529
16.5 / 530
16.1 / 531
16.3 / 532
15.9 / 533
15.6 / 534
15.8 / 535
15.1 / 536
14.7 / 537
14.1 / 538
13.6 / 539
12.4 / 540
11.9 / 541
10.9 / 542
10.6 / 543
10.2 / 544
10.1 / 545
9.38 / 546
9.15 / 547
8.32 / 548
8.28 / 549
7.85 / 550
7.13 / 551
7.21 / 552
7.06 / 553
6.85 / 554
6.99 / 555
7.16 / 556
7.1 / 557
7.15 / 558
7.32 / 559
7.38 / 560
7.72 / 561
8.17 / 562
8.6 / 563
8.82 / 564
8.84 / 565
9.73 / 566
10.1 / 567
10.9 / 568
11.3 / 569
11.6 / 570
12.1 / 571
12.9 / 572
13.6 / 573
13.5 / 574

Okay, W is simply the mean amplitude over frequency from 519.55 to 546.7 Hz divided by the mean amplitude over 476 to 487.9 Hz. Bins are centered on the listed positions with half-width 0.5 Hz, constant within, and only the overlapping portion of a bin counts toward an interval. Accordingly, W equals 1.29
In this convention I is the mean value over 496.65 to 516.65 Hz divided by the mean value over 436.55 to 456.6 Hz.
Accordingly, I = 1.24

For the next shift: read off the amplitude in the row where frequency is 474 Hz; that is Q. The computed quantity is 14.8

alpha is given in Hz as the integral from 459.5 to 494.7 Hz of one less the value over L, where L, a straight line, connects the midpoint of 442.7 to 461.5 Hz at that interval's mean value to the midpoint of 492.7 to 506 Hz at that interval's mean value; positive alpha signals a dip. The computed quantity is 2.8 Hz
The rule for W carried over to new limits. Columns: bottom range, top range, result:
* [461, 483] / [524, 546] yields 1.02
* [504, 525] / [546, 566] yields 0.51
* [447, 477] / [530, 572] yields 0.77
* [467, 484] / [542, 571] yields 0.62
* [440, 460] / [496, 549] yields 1.18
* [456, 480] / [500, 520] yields 1.07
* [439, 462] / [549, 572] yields 0.69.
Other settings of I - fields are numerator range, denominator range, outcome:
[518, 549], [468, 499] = 1.16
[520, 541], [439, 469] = 1.22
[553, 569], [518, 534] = 0.50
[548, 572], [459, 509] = 0.65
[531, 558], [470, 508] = 0.84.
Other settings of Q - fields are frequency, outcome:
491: 8.89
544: 10.2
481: 12.6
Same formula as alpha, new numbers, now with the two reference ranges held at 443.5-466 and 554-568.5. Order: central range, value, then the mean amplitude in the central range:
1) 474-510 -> -4.8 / 12.7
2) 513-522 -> -4.6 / 15.3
